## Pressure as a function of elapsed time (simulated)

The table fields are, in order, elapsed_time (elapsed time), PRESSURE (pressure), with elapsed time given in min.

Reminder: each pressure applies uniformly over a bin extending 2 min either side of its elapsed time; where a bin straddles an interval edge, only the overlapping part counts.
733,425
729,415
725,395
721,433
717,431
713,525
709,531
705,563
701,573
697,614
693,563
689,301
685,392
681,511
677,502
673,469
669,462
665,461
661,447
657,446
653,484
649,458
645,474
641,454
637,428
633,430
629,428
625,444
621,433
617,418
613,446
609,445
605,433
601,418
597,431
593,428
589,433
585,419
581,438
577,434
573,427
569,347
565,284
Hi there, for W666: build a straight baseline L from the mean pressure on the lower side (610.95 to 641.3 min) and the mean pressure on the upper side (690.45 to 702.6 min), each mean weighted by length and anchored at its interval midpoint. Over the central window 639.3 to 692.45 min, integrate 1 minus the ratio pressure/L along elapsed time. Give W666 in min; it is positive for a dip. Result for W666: 5.7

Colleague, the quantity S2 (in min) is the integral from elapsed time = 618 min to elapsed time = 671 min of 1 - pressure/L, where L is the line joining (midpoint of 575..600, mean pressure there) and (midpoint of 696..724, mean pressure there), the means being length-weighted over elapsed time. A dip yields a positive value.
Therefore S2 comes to 2.4 min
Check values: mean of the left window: 430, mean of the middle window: 449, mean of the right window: 516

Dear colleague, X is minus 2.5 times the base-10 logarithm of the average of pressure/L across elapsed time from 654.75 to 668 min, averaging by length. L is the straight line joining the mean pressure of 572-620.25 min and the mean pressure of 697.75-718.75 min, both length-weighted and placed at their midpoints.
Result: 0.08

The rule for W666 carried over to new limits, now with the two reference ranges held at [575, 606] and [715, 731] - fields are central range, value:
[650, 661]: -1.0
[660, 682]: -2.7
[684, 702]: -2.9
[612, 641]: -0.5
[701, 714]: -3.9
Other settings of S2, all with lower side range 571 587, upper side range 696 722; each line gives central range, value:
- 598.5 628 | 1.4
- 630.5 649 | 1.0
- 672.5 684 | 0.3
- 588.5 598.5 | 0.2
